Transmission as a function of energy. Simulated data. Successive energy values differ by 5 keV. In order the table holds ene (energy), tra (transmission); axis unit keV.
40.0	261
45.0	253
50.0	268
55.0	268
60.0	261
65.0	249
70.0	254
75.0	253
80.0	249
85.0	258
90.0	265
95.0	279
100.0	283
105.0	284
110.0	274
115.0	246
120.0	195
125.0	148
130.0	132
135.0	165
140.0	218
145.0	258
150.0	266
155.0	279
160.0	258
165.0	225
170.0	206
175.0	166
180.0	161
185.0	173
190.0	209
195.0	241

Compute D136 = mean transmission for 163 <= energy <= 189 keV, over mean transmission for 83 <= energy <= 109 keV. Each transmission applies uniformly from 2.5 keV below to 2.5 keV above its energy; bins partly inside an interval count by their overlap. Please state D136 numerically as 0.68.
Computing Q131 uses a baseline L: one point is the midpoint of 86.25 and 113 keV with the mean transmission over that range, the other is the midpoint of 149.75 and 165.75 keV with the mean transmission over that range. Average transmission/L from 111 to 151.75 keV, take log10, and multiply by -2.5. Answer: 0.28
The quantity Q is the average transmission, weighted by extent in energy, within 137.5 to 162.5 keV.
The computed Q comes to 256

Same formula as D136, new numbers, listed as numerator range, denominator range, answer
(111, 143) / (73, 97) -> 0.73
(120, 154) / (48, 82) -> 0.78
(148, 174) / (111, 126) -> 1.16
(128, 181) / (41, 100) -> 0.82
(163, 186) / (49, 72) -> 0.72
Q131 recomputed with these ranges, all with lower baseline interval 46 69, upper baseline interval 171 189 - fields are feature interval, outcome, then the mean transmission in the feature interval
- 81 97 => -0.12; 265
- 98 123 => -0.14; 254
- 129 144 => 0.11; 184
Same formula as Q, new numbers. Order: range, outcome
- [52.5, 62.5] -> 264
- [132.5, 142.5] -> 192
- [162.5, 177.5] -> 199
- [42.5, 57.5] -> 263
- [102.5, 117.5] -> 268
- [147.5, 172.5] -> 247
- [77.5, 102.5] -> 267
